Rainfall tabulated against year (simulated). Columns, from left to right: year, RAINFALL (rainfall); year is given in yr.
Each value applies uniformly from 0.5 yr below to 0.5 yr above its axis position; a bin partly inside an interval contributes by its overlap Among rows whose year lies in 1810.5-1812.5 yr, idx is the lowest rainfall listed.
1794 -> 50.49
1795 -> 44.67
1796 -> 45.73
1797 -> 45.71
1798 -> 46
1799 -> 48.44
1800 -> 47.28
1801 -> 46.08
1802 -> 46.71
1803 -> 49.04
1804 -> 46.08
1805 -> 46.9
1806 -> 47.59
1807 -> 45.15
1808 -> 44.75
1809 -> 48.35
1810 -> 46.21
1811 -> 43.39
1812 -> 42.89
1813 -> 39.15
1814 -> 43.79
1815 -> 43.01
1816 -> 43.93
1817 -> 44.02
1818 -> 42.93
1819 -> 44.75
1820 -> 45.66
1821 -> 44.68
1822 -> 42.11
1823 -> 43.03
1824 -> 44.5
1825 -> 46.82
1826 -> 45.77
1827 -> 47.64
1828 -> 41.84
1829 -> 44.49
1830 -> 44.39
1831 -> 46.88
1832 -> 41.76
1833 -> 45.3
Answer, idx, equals 42.89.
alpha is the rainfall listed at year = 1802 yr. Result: 46.71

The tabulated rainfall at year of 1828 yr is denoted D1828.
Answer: 41.84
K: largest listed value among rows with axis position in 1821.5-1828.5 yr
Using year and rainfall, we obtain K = 47.64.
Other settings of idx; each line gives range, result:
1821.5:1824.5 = 42.11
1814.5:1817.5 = 43.01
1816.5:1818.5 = 42.93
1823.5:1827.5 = 44.5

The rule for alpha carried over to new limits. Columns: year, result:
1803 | 49.04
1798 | 46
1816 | 43.93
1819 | 44.75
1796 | 45.73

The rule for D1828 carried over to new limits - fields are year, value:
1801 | 46.08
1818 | 42.93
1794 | 50.49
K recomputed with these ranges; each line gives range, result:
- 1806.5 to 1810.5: 48.35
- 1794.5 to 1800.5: 48.44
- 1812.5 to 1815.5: 43.79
